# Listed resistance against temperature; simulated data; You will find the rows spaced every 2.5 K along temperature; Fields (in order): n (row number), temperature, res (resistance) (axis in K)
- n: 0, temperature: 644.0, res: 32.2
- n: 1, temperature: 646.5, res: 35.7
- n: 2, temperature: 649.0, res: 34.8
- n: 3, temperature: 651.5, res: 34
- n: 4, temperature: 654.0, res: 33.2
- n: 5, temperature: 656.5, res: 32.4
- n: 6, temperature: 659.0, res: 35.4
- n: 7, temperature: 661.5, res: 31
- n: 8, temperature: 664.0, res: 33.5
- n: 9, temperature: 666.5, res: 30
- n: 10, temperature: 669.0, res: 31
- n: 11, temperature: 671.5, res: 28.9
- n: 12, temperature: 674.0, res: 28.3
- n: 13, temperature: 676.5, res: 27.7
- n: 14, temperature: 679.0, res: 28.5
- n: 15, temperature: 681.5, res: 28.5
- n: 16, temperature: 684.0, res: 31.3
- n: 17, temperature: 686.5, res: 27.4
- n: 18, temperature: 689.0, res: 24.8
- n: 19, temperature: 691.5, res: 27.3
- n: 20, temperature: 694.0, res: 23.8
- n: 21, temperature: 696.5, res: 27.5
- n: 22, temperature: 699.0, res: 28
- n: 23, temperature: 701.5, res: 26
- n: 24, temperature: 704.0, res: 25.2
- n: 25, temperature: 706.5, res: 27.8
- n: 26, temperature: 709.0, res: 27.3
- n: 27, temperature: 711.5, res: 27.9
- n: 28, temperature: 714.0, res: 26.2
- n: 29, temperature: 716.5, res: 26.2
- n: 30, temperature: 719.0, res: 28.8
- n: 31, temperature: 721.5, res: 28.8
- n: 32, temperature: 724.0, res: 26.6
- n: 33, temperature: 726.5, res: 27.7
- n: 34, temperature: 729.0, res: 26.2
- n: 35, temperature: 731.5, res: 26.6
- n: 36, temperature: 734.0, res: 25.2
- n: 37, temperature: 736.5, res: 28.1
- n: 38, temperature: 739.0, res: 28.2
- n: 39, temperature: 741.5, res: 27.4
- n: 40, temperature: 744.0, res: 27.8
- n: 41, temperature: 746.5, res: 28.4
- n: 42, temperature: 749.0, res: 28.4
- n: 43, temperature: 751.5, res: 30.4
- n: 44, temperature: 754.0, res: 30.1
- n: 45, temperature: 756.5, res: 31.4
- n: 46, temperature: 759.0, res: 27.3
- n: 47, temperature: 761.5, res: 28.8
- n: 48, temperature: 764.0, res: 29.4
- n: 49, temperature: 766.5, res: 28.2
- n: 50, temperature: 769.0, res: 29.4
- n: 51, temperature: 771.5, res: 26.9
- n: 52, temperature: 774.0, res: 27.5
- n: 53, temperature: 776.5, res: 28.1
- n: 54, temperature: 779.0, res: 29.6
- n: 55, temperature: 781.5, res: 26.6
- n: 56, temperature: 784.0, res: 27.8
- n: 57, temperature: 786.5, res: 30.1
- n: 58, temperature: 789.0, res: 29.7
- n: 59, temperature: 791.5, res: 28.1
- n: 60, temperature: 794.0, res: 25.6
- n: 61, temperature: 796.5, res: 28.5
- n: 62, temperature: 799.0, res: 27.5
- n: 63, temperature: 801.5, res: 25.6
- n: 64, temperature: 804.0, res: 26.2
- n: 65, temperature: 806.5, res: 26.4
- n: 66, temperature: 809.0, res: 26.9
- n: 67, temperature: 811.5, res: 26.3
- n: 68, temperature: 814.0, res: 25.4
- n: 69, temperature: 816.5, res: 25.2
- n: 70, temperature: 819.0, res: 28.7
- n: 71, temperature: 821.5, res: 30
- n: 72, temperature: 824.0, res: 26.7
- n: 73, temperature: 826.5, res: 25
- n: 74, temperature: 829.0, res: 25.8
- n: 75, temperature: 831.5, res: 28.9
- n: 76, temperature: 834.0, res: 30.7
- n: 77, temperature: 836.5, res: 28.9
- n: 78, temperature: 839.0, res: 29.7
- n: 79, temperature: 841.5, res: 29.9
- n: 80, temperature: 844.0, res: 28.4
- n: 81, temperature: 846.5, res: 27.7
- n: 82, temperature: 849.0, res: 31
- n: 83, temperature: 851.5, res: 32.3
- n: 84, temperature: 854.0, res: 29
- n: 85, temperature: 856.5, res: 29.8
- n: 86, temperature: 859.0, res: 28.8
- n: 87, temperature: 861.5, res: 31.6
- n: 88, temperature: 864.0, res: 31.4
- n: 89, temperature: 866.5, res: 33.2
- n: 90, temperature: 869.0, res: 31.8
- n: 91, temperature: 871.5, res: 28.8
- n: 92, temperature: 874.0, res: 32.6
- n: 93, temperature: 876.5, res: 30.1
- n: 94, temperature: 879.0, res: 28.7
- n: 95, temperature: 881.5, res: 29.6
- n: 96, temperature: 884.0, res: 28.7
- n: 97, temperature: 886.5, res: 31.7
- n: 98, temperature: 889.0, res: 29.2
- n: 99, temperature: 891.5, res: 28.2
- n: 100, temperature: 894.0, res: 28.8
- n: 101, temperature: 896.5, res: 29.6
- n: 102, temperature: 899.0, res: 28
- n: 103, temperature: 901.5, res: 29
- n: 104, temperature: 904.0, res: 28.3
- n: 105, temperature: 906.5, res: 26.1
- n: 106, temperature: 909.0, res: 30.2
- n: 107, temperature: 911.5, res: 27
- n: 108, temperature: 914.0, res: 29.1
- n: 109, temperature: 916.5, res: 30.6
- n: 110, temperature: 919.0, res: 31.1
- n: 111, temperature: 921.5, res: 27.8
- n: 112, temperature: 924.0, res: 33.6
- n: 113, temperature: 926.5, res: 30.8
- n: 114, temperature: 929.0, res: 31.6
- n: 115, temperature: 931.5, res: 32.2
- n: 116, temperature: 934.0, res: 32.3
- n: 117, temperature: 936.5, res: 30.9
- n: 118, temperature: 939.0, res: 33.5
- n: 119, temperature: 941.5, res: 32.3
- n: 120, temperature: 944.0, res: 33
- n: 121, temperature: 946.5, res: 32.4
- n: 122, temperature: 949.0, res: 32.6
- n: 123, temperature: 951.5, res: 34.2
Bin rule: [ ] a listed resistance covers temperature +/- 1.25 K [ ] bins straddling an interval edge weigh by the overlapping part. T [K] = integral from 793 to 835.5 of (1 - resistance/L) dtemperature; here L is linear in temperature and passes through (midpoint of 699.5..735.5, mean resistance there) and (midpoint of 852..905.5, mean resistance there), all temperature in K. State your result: 2.4 K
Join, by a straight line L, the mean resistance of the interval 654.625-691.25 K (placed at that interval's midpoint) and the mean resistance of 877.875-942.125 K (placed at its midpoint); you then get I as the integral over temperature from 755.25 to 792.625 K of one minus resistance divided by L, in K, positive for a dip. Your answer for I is 1.6 K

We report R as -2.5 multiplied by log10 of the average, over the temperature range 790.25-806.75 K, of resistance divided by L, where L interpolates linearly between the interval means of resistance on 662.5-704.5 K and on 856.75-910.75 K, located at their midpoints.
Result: 0.08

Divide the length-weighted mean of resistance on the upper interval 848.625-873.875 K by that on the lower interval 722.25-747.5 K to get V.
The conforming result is 1.13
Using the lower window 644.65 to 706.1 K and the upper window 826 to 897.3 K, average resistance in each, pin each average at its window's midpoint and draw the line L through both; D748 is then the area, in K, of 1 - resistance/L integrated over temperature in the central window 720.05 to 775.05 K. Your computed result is 3.0 K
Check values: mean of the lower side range 29.8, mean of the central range 28.1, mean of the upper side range 29.7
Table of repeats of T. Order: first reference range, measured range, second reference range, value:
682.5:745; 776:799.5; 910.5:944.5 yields 0.3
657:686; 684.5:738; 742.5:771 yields 5.1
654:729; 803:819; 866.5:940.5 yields 1.7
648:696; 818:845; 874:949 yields 1.6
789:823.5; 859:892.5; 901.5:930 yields -2.0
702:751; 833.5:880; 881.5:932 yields -2.1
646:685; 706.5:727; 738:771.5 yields 1.7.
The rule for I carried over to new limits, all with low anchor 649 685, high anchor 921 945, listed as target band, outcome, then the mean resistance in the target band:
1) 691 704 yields 2.0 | 26.3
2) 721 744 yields 3.0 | 27.2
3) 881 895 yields 1.1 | 29.4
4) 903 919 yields 1.6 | 28.8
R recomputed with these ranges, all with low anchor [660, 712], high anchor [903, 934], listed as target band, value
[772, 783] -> 0.04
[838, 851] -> 0.00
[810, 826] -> 0.09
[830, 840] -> 0.00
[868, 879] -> -0.03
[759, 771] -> 0.01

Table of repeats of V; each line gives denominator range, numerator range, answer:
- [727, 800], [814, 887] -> 1.04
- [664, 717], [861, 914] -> 1.07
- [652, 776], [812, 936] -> 1.04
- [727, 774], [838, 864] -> 1.06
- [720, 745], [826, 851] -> 1.06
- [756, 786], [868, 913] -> 1.03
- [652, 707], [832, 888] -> 1.04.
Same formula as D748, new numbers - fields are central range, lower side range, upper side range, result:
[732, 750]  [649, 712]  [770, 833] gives 0.43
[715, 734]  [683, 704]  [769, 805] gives 0.02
